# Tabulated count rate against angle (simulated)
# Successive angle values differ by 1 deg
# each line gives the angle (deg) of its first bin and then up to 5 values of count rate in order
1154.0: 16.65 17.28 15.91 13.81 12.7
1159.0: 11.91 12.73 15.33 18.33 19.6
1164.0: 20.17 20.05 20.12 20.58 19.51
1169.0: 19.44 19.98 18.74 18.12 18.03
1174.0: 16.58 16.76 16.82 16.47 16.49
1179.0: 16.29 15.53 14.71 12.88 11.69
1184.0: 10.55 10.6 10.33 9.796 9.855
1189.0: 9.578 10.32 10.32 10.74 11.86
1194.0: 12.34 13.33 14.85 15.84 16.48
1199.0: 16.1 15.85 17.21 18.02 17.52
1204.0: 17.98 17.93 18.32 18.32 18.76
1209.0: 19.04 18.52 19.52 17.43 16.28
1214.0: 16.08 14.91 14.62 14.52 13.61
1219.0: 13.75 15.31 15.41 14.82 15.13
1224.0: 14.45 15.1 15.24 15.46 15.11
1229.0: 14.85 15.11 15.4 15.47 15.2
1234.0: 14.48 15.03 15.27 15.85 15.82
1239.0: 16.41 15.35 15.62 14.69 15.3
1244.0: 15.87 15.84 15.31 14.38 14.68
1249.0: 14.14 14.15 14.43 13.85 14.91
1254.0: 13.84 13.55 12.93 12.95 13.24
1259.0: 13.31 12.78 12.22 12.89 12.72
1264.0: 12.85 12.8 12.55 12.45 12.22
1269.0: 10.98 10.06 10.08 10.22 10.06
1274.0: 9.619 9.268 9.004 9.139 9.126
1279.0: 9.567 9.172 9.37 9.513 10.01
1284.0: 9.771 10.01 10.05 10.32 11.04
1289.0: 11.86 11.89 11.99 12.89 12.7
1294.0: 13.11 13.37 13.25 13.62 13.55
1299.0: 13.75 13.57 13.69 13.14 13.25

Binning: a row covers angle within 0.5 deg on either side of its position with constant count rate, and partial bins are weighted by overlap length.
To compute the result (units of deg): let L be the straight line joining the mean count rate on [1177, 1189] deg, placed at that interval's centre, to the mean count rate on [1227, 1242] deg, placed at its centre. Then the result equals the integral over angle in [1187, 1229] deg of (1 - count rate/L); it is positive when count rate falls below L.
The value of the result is -3.7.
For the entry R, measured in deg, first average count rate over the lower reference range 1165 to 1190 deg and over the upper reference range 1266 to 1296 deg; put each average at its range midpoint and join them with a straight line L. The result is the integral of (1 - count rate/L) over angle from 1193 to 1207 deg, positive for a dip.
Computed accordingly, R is -1.8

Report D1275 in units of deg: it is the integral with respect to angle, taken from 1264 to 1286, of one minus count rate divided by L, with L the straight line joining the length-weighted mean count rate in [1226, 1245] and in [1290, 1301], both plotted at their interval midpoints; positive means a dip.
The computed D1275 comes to 5.7 deg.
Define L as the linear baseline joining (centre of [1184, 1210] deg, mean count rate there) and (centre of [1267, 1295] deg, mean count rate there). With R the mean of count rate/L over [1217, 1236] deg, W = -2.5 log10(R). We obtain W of -0.144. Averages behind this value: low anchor 14.5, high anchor 10.6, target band 14.9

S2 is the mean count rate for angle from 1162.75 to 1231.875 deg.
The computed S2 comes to 15.7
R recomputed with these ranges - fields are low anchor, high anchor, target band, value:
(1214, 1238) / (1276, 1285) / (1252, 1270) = -2.2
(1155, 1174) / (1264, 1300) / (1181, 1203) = 4.1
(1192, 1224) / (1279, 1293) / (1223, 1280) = -1.5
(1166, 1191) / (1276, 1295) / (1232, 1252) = -4.3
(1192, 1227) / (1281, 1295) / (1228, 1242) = -0.9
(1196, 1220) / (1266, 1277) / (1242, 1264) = -3.0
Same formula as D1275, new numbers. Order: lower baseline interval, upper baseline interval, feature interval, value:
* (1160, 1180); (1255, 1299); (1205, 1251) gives -3.72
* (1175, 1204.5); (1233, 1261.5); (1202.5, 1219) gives -3.38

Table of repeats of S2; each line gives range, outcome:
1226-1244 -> 15.3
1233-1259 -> 14.7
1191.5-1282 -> 14.2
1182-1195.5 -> 10.9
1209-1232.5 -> 15.6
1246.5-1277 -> 12.4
